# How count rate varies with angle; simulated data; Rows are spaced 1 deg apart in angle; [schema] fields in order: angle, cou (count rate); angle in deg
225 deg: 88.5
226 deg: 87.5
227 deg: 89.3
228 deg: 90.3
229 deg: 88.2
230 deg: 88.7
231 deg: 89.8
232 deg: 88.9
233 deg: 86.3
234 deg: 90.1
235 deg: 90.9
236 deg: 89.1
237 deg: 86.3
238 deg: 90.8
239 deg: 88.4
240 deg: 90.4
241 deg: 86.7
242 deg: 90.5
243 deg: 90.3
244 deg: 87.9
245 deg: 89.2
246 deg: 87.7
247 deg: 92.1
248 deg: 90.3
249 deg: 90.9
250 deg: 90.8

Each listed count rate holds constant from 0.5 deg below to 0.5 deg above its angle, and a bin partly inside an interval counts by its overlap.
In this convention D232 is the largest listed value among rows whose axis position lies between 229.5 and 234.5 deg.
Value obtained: 90.1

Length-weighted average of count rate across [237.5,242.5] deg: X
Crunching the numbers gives 89.4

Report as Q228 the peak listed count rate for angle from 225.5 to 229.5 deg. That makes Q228 90.3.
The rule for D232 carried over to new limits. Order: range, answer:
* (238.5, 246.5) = 90.5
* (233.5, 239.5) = 90.9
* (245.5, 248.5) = 92.1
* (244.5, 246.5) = 89.2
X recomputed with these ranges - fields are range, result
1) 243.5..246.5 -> 88.3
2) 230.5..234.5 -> 88.8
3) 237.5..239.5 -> 89.6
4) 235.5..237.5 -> 87.7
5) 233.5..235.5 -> 90.5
